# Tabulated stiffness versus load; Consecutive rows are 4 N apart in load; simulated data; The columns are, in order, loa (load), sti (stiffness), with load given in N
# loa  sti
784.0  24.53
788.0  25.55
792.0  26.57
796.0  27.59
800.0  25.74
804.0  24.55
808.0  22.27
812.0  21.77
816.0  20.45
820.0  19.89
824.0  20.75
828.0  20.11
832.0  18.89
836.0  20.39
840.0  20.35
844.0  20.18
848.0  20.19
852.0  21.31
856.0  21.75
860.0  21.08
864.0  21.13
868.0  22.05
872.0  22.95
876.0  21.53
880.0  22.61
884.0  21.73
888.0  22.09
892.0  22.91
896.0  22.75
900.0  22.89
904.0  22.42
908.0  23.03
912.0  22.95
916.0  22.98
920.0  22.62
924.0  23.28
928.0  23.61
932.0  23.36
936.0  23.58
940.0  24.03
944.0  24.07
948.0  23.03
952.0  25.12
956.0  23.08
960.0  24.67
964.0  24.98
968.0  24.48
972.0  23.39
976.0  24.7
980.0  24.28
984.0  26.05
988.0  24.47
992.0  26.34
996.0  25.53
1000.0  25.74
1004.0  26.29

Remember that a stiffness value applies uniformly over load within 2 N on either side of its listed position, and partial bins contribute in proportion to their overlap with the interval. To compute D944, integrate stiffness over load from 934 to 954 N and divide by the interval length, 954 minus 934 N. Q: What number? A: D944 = 24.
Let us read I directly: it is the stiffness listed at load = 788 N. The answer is 25.55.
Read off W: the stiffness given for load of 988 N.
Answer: 24.47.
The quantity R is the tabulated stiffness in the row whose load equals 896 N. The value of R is 22.75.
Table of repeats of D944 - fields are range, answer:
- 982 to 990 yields 25.3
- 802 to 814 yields 22.9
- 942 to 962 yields 24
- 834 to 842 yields 20.4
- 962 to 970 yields 24.7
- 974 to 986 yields 25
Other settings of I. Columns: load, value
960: 24.67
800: 25.74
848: 20.19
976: 24.7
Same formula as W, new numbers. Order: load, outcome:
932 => 23.36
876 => 21.53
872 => 22.95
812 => 21.77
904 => 22.42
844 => 20.18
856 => 21.75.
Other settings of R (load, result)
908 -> 23.03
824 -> 20.75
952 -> 25.12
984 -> 26.05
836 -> 20.39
